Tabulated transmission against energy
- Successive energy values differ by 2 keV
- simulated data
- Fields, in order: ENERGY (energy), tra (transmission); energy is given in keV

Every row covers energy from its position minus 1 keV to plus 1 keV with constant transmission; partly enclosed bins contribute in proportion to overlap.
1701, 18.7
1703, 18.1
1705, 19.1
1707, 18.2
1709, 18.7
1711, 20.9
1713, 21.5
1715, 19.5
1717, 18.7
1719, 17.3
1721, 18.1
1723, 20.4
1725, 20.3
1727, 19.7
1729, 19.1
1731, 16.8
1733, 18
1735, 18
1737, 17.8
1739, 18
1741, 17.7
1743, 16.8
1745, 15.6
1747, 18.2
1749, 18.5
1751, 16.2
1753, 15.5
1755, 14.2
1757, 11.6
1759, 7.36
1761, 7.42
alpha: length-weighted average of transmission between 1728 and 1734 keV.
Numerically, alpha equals 18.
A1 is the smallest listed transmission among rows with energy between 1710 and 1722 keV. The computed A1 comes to 17.3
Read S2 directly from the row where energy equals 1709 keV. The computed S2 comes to 18.7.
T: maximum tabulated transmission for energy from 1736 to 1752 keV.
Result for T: 18.5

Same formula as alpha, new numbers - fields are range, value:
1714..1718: 19.1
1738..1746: 17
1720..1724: 19.2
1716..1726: 19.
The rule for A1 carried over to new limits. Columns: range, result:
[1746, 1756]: 14.2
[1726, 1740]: 16.8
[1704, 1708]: 18.2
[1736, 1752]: 15.6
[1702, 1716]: 18.1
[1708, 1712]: 18.7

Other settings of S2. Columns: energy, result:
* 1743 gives 16.8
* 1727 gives 19.7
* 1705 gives 19.1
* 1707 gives 18.2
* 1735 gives 18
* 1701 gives 18.7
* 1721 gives 18.1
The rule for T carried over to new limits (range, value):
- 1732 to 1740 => 18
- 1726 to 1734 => 19.7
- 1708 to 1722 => 21.5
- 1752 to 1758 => 15.5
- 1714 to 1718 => 19.5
